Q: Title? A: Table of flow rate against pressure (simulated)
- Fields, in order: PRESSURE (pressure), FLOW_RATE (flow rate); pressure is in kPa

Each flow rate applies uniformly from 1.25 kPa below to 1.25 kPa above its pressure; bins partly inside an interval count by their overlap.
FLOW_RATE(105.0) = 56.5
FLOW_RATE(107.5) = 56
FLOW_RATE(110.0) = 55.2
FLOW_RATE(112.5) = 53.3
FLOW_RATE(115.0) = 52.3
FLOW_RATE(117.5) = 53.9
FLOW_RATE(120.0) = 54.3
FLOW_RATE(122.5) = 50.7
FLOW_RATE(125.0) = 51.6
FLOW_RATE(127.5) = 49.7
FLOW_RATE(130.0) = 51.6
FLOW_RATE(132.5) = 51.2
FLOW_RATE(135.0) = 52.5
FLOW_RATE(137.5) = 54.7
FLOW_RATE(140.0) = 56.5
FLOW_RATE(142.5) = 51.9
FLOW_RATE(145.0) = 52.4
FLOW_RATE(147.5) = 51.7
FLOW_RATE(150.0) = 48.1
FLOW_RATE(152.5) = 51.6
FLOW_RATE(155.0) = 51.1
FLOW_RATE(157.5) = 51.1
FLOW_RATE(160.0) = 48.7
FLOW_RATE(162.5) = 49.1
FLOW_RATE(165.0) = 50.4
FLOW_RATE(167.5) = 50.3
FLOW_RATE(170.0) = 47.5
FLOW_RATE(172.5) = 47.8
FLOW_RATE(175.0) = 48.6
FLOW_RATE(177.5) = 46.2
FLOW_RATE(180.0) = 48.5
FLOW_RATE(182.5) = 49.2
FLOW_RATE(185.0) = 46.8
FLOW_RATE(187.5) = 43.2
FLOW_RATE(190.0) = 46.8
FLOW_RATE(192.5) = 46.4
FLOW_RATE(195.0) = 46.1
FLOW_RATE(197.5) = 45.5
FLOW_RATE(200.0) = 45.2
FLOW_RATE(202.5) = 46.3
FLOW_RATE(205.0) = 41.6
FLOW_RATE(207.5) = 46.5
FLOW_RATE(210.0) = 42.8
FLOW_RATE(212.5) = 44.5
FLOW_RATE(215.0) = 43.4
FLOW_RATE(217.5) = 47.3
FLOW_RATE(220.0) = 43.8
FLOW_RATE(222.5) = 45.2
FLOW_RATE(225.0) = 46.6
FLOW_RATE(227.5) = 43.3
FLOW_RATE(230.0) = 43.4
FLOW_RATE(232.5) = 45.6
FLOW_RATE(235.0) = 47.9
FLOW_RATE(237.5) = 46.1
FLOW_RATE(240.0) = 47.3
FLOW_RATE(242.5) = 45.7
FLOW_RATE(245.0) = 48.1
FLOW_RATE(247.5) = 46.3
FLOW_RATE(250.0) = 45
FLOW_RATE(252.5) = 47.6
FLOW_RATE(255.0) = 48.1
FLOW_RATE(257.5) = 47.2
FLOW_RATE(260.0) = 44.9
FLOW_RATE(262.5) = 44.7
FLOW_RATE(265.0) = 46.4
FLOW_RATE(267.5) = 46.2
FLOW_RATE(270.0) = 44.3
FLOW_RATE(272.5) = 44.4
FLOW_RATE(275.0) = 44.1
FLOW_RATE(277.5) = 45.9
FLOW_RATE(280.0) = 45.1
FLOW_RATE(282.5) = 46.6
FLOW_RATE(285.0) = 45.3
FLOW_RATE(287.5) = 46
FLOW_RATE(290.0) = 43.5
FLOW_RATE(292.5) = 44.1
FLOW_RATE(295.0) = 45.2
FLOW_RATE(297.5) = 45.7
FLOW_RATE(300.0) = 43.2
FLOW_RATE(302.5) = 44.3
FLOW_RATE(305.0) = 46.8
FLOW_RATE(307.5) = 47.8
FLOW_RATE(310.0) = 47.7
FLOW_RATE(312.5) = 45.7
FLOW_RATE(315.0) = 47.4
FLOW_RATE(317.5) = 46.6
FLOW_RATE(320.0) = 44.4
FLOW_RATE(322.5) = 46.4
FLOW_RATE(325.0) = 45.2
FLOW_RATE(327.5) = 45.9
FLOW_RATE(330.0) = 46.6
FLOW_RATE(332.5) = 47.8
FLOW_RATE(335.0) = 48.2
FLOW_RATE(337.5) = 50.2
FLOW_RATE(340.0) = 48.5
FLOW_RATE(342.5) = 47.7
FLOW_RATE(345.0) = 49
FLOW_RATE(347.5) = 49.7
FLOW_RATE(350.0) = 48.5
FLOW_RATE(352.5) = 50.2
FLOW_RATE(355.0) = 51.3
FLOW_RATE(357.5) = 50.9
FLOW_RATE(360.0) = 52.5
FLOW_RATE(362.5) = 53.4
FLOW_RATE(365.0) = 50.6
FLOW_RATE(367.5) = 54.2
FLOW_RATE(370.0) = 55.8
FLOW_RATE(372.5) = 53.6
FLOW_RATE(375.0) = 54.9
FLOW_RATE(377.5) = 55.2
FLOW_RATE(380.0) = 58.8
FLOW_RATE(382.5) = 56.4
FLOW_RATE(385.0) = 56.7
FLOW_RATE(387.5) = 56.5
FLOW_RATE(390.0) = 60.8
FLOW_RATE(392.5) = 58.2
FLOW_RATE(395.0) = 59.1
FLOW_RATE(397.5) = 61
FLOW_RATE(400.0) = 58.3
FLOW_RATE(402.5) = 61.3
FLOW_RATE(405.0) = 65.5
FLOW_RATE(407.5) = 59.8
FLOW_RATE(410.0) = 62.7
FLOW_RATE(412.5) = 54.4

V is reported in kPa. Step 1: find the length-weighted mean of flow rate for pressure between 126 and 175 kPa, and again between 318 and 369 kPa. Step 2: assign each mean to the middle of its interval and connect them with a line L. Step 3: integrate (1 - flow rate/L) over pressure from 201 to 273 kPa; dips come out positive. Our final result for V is 6.50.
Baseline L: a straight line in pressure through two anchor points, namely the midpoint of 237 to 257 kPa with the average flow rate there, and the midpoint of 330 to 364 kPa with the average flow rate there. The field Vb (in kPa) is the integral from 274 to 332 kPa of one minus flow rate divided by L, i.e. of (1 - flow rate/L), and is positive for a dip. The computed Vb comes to 3.3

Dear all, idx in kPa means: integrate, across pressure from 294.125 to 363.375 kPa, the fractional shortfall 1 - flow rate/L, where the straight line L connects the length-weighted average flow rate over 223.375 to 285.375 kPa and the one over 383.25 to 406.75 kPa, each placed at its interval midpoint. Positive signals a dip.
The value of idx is 7.1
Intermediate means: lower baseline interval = 45.8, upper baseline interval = 59.6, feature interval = 47.7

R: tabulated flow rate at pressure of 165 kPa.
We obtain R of 50.4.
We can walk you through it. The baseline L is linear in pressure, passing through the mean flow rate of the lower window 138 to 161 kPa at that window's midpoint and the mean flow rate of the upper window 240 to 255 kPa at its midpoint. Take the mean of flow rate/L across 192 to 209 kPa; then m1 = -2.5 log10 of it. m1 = 0.09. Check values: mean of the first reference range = 51.6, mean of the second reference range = 46.7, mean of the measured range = 45.3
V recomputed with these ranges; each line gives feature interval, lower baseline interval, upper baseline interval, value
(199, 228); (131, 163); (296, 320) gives 2.69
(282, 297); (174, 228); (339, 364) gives 1.01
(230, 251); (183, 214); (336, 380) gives 0.27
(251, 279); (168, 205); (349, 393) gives 2.30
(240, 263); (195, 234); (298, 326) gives -0.65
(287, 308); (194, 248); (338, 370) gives 1.48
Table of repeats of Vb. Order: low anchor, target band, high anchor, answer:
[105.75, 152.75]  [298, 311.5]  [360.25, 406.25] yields 2.38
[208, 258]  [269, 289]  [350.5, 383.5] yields 1.33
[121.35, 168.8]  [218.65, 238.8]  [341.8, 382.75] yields 2.53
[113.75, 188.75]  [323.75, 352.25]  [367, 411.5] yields 4.33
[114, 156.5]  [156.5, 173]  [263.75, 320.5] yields 0.50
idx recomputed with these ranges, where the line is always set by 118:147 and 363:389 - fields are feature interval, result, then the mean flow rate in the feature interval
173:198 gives 3.0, 46.8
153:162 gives 0.4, 50.3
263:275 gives 2.0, 45.2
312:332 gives 3.1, 46.1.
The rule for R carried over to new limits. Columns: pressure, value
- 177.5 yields 46.2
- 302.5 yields 44.3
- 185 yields 46.8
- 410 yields 62.7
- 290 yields 43.5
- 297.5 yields 45.7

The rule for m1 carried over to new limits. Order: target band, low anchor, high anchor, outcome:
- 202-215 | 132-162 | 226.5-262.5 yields 0.10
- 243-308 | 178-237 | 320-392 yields 0.06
